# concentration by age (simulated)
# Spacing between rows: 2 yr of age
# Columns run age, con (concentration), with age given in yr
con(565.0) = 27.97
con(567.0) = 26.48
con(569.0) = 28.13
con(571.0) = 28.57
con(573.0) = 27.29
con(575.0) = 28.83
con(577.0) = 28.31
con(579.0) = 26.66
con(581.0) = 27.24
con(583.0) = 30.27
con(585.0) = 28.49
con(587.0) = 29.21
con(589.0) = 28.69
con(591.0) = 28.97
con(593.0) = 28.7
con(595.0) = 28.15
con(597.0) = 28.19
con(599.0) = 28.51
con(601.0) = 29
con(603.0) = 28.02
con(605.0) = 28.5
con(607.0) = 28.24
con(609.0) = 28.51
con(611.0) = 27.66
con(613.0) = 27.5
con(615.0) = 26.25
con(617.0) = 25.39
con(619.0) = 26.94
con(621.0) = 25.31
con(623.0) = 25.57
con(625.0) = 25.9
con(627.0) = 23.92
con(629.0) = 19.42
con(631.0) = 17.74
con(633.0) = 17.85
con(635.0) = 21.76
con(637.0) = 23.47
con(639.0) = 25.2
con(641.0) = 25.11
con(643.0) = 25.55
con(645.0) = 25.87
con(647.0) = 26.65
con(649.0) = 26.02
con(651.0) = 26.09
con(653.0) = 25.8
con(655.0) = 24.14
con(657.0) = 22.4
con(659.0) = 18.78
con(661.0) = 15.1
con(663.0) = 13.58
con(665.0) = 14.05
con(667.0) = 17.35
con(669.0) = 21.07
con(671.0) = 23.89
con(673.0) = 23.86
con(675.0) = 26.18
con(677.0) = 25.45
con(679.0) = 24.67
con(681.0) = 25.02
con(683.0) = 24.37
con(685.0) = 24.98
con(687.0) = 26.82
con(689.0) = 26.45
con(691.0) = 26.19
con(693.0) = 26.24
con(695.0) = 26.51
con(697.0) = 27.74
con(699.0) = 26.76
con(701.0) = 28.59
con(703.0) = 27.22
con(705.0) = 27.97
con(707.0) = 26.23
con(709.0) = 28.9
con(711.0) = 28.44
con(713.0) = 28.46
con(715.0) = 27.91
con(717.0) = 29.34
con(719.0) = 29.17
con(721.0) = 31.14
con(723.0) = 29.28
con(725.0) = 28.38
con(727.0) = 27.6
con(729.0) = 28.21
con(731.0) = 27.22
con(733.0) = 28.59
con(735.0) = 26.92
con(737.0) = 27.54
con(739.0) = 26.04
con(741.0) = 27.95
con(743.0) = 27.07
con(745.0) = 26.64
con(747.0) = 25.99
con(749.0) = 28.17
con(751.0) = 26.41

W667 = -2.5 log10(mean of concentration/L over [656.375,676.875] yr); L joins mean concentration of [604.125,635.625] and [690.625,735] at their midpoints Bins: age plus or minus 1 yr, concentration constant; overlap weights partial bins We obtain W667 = 0.31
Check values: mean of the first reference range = 24.8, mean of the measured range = 19.8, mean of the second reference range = 28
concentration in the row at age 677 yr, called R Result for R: 25.45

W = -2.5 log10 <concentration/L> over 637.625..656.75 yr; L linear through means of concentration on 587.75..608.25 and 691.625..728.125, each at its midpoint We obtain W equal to 0.12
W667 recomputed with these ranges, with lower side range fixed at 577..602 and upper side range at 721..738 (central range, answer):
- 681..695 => 0.097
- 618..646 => 0.203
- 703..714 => 0.011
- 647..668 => 0.344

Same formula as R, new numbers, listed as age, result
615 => 26.25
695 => 26.51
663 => 13.58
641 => 25.11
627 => 23.92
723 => 29.28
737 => 27.54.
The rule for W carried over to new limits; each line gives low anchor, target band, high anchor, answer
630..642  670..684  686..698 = 0.03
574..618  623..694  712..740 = 0.22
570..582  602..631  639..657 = 0.02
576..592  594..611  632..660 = -0.05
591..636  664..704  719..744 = 0.11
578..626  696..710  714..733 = 0.03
